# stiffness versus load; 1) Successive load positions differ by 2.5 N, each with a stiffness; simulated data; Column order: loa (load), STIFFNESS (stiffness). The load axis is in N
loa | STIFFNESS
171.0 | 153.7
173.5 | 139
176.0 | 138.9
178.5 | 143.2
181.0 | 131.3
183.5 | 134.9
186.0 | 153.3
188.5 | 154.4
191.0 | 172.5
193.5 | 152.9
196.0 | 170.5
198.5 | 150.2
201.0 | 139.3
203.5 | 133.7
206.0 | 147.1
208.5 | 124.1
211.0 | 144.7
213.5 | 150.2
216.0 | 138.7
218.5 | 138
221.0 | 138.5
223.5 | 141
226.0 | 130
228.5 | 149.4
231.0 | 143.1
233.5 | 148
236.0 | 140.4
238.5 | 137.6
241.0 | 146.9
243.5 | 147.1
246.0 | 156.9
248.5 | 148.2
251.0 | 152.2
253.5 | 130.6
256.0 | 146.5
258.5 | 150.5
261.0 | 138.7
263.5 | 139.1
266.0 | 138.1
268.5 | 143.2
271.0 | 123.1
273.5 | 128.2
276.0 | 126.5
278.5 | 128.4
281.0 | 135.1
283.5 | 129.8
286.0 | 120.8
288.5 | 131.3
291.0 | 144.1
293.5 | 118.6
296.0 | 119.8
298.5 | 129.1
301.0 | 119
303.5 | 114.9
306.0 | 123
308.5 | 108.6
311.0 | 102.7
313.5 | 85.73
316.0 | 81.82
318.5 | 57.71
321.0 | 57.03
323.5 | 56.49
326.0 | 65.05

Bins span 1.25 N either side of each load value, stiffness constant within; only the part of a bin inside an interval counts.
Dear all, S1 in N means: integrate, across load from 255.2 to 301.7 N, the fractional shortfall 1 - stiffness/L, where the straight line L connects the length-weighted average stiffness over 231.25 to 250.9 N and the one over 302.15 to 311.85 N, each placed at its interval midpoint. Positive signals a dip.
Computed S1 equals -1.7 N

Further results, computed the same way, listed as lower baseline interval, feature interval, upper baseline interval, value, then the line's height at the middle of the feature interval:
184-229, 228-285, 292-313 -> -4.3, 130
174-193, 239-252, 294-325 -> -2.9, 122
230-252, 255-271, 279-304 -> -0.4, 138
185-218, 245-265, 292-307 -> -1.7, 133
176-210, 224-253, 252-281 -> -1.1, 140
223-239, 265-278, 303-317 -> -1.1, 122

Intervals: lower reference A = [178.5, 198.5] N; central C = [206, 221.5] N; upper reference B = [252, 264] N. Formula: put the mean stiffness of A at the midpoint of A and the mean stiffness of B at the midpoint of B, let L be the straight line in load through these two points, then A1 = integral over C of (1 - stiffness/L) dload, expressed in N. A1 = 0.9 N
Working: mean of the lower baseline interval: 152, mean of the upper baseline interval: 141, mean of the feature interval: 140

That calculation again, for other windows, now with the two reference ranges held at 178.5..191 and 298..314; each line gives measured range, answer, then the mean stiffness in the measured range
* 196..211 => -0.1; 142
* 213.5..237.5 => -1.1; 141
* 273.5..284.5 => -0.9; 130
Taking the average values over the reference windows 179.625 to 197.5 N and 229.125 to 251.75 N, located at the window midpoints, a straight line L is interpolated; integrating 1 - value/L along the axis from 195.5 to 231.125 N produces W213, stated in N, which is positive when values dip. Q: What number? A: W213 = 1.9 N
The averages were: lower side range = 153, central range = 142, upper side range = 147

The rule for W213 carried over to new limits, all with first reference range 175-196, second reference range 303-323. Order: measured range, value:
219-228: -0.4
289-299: -3.0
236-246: -1.8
